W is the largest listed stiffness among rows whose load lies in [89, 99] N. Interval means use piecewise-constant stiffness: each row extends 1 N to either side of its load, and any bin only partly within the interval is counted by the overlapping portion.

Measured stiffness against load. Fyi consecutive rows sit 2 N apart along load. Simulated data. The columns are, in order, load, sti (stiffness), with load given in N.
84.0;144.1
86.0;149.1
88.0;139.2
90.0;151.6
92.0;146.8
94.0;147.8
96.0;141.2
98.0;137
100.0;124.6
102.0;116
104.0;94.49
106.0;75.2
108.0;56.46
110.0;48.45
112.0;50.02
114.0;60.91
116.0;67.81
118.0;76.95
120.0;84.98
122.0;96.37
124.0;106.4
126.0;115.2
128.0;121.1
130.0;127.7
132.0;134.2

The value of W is 151.6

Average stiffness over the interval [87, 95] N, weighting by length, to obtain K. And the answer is 146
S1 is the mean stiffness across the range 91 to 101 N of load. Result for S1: 139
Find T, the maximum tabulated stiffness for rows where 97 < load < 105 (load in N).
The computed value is 137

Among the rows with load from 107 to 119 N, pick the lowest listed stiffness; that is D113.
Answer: 48.45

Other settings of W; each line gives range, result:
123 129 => 121.1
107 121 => 84.98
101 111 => 116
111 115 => 60.91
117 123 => 96.37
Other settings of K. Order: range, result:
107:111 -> 52.5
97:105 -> 118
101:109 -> 85.5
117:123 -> 86.1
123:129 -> 114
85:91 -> 147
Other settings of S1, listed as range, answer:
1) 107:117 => 56.7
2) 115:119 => 72.4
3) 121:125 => 101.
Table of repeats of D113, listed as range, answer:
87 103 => 116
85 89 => 139.2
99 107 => 75.2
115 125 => 67.81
